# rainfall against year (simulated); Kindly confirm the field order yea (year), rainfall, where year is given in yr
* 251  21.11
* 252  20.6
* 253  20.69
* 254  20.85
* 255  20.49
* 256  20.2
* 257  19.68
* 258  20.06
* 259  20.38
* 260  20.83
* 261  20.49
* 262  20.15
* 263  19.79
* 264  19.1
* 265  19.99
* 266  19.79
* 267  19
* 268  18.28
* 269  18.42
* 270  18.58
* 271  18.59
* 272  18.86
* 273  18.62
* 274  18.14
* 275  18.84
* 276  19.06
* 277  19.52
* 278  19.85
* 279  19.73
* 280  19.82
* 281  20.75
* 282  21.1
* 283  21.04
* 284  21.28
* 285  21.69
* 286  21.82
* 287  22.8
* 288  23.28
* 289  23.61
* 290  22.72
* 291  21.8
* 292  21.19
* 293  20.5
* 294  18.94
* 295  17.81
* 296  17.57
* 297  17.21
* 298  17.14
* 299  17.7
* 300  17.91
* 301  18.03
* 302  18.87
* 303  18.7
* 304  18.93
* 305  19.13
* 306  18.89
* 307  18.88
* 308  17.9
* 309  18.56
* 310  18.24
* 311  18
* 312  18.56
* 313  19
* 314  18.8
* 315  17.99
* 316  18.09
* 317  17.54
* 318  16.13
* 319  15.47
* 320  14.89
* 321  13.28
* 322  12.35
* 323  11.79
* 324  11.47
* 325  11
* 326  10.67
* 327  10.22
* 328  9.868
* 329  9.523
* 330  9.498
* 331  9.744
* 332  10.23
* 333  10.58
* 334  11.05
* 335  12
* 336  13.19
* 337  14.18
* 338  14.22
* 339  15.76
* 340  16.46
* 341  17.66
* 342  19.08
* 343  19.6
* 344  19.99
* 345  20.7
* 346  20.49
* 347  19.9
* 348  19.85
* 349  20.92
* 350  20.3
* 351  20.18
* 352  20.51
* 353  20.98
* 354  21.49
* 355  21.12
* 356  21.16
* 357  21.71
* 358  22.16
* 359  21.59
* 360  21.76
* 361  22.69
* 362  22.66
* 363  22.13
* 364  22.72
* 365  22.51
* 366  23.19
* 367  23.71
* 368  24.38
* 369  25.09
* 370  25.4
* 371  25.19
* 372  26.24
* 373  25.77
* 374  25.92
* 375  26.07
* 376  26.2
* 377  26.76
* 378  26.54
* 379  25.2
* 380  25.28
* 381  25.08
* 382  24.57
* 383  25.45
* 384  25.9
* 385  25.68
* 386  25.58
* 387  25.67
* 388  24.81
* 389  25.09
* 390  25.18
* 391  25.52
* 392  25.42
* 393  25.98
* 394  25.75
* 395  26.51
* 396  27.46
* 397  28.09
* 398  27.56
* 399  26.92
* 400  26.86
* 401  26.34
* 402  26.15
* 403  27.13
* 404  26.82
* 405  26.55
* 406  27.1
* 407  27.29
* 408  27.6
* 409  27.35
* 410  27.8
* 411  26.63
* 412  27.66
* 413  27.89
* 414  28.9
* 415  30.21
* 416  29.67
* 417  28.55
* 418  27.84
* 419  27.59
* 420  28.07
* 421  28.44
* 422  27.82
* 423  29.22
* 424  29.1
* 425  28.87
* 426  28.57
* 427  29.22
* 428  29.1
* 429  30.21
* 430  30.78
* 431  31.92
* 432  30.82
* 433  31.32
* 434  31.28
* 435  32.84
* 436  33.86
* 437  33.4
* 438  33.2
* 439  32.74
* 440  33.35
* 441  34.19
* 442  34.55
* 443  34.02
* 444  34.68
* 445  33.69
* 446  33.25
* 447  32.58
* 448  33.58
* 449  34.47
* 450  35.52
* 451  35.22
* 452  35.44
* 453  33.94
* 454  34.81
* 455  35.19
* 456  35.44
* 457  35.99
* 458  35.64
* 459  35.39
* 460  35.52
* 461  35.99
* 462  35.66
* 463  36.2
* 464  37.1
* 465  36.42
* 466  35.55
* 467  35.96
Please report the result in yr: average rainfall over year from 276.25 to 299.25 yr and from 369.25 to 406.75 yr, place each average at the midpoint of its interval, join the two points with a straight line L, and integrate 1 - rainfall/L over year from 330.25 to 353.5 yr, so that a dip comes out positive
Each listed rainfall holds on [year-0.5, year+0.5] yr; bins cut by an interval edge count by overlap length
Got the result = 6.7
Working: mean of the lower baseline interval 20.4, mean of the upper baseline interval 26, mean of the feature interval 16.8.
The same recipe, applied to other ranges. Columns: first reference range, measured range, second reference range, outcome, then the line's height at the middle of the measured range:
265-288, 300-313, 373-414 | 1.8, 21.5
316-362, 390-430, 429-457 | 0.5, 28.1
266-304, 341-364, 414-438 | 3.5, 24.6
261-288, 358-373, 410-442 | 1.4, 26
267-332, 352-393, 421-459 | 2.0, 25.5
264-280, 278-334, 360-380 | 9.5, 21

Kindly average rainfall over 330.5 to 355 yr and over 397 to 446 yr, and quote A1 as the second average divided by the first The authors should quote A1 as 1.7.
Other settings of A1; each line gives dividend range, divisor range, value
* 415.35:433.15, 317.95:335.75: 2.53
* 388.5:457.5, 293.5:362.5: 1.76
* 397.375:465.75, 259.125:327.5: 1.69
